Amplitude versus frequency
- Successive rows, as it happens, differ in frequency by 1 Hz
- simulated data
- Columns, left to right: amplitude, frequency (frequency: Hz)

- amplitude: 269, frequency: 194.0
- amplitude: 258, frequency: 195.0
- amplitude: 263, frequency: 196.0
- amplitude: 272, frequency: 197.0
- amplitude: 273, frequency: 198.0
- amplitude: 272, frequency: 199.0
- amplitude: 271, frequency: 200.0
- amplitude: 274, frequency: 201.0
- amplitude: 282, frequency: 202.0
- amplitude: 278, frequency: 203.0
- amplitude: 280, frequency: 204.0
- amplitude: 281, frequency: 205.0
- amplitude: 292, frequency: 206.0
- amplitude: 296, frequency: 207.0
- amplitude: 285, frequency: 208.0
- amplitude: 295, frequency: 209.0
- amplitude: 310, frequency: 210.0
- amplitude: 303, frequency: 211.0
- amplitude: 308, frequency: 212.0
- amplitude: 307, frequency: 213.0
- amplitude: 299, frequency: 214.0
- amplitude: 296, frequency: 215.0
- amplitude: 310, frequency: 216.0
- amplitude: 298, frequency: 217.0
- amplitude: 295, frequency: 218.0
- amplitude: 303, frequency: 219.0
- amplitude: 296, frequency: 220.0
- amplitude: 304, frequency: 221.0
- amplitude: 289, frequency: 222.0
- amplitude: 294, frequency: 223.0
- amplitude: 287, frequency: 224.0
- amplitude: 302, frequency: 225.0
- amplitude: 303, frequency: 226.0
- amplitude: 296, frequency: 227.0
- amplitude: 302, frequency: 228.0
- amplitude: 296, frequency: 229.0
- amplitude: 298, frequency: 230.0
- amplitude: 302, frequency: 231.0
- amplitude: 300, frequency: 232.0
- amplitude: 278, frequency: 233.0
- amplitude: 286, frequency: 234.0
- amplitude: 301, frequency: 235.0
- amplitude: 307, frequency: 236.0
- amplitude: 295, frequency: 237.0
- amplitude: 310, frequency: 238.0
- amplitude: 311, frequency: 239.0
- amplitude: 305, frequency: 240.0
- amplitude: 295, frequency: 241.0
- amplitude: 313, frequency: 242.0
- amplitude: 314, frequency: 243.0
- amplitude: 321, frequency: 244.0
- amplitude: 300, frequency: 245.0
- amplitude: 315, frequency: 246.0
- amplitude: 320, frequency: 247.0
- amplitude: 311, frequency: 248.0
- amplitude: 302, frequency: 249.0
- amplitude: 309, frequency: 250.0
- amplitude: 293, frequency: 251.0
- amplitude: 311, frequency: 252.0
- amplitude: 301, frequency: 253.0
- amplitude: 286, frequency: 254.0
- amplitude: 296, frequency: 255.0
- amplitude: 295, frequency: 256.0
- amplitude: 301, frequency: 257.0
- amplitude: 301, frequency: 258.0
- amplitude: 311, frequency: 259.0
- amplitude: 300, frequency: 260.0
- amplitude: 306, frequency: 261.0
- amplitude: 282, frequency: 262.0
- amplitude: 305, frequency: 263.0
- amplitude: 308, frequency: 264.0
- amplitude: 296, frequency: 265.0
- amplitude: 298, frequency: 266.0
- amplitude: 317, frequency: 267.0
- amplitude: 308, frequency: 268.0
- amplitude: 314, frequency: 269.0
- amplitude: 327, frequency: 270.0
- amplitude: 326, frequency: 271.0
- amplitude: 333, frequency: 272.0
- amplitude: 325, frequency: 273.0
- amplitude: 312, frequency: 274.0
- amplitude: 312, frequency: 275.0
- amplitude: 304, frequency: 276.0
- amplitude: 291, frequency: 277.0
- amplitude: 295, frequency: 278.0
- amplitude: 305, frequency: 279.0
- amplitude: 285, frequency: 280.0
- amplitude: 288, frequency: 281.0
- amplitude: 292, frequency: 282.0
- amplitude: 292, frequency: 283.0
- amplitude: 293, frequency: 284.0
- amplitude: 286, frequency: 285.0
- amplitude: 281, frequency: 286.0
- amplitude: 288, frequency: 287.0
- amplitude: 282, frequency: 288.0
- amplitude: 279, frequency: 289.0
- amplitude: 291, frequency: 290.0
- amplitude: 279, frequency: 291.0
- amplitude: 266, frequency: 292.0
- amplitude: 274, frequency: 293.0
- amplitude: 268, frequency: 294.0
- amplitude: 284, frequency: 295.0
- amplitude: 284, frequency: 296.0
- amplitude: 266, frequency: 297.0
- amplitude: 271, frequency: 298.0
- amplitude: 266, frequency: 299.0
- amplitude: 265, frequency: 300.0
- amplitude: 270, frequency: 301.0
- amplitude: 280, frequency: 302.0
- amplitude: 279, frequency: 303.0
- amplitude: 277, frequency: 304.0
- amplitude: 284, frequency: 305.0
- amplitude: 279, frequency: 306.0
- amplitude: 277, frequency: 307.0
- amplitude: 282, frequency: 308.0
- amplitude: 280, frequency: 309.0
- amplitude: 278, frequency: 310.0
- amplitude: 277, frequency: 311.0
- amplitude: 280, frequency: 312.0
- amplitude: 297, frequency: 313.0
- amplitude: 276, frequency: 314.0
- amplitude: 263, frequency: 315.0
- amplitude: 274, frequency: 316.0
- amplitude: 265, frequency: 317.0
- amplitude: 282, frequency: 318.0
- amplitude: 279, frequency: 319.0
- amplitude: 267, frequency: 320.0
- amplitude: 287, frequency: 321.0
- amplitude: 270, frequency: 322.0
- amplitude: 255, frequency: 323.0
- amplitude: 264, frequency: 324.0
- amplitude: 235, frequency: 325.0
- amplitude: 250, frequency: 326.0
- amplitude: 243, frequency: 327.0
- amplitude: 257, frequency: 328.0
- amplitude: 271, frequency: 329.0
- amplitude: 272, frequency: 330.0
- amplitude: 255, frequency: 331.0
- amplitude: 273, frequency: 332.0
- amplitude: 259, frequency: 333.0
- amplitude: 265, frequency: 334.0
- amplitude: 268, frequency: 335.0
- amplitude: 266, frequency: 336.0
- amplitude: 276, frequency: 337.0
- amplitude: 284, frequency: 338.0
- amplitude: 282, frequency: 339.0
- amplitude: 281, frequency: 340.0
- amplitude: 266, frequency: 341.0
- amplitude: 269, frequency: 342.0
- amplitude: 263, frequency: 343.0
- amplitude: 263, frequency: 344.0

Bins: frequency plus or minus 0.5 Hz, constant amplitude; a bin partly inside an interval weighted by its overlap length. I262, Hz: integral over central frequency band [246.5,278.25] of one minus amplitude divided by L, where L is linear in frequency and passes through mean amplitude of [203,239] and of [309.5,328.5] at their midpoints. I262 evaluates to -2.4 Hz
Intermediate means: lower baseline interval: 297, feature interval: 306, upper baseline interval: 268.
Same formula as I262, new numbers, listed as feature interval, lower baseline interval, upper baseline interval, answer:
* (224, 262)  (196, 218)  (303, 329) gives -2.5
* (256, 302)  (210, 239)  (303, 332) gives -1.8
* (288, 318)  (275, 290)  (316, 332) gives 0.1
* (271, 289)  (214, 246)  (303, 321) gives -0.7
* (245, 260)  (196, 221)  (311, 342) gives -1.1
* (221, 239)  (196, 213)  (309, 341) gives -1.0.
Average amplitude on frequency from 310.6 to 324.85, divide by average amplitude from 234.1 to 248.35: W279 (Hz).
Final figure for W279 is 0.89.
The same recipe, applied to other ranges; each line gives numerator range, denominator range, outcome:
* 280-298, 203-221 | 0.95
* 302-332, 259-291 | 0.90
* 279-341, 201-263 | 0.92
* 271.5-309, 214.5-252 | 0.95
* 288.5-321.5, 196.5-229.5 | 0.95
